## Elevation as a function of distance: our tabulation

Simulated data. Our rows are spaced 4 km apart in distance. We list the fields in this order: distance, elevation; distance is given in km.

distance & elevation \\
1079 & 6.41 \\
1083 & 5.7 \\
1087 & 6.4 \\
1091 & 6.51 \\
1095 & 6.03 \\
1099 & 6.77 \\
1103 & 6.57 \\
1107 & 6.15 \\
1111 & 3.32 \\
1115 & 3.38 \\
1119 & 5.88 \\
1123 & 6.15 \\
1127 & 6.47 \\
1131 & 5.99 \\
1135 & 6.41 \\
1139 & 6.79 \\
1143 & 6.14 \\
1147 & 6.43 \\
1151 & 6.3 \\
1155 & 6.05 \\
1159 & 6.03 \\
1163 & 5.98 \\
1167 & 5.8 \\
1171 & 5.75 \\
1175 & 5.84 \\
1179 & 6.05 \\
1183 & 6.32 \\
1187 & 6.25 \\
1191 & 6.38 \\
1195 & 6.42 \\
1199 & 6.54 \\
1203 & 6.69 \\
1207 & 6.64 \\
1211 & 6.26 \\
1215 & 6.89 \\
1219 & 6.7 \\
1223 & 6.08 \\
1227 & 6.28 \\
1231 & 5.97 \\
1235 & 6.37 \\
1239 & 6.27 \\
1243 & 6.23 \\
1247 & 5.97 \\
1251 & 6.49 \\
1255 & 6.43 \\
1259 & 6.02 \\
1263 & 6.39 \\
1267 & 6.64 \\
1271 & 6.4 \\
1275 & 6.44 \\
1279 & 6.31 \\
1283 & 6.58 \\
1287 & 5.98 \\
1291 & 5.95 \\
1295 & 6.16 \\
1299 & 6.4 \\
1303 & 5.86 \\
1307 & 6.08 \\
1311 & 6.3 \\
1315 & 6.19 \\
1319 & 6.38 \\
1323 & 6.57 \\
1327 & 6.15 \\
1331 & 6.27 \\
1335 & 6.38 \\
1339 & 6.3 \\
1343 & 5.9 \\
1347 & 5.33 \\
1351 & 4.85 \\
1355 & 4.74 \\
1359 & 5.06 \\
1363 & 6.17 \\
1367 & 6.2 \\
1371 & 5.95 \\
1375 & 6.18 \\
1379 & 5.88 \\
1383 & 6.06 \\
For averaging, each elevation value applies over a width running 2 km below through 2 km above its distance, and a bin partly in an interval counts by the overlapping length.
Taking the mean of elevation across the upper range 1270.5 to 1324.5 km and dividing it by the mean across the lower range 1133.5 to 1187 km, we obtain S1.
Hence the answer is 1.0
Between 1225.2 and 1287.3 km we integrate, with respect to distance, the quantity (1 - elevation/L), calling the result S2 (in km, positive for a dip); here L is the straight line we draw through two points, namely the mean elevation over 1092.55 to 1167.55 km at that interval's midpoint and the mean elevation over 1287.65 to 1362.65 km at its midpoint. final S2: -3.8 km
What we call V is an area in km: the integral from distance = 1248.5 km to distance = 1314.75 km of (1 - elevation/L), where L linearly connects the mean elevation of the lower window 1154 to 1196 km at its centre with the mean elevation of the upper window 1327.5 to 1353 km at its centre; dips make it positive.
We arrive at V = -3.79 km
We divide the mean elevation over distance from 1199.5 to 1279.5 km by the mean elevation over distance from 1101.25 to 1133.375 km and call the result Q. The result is 1.16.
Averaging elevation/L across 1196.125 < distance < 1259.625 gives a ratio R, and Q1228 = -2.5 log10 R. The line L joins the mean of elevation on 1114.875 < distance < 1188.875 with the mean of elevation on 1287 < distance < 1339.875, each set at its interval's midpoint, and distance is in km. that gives -0.041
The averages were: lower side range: 6.07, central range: 6.37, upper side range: 6.22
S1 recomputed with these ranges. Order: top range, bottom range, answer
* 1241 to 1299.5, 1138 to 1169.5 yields 1.02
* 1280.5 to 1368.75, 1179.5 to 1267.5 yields 0.94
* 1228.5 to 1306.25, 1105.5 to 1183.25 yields 1.07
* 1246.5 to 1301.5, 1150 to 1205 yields 1.02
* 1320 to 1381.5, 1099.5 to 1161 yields 1.00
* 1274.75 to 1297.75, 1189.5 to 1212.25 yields 0.96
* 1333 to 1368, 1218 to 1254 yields 0.90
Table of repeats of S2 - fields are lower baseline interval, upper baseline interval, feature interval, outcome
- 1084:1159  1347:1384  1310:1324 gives -1.6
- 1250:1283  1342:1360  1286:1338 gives -4.6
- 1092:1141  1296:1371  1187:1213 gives -2.6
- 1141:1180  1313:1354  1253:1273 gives -1.2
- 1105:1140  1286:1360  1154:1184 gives -1.6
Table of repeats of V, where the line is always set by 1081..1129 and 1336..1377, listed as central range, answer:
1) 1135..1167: -2.6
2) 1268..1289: -2.4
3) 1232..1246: -1.3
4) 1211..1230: -2.3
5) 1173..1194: -1.6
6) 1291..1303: -0.9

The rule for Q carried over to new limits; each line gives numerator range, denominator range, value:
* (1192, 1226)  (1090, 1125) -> 1.16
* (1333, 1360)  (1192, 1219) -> 0.84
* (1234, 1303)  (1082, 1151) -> 1.05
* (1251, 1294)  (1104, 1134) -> 1.17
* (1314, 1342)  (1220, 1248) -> 1.02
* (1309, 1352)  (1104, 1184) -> 1.04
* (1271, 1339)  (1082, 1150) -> 1.05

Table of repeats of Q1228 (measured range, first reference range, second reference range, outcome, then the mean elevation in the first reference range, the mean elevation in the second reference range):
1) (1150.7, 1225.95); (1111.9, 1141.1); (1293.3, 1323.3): -0.059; 5.77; 6.22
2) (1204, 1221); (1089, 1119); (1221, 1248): -0.095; 5.56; 6.17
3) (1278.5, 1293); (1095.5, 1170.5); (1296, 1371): -0.044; 5.92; 5.95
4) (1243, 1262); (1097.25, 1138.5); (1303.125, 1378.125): -0.067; 5.74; 5.94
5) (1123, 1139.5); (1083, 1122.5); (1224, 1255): -0.098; 5.69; 6.23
